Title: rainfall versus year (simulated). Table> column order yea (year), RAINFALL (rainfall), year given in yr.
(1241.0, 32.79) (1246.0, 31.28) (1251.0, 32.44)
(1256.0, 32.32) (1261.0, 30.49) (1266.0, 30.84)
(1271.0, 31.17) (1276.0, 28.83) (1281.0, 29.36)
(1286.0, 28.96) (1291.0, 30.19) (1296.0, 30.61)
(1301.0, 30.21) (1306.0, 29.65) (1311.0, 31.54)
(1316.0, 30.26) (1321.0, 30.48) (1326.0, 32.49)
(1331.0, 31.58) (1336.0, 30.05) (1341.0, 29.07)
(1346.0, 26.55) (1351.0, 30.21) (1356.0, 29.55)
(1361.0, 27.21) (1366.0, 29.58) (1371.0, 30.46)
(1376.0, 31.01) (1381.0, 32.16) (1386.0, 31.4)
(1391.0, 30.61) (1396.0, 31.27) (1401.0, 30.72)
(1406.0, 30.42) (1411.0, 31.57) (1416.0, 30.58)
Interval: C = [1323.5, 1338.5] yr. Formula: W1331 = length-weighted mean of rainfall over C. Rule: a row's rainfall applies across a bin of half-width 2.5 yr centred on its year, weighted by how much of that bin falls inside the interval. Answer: 31.4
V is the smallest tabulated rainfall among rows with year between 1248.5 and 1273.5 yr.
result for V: 30.49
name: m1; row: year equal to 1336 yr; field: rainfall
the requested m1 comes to 30.05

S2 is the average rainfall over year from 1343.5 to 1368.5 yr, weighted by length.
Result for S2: 28.6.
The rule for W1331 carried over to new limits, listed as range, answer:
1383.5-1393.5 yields 31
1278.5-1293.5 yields 29.5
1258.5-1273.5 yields 30.8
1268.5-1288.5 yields 29.6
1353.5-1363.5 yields 28.4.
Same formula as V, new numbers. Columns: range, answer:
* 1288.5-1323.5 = 29.65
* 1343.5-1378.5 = 26.55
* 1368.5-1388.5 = 30.46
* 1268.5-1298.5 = 28.83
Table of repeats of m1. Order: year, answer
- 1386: 31.4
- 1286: 28.96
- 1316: 30.26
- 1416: 30.58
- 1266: 30.84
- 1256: 32.32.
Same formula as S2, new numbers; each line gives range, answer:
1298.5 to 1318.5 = 30.4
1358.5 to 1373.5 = 29.1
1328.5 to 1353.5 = 29.5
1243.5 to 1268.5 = 31.5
